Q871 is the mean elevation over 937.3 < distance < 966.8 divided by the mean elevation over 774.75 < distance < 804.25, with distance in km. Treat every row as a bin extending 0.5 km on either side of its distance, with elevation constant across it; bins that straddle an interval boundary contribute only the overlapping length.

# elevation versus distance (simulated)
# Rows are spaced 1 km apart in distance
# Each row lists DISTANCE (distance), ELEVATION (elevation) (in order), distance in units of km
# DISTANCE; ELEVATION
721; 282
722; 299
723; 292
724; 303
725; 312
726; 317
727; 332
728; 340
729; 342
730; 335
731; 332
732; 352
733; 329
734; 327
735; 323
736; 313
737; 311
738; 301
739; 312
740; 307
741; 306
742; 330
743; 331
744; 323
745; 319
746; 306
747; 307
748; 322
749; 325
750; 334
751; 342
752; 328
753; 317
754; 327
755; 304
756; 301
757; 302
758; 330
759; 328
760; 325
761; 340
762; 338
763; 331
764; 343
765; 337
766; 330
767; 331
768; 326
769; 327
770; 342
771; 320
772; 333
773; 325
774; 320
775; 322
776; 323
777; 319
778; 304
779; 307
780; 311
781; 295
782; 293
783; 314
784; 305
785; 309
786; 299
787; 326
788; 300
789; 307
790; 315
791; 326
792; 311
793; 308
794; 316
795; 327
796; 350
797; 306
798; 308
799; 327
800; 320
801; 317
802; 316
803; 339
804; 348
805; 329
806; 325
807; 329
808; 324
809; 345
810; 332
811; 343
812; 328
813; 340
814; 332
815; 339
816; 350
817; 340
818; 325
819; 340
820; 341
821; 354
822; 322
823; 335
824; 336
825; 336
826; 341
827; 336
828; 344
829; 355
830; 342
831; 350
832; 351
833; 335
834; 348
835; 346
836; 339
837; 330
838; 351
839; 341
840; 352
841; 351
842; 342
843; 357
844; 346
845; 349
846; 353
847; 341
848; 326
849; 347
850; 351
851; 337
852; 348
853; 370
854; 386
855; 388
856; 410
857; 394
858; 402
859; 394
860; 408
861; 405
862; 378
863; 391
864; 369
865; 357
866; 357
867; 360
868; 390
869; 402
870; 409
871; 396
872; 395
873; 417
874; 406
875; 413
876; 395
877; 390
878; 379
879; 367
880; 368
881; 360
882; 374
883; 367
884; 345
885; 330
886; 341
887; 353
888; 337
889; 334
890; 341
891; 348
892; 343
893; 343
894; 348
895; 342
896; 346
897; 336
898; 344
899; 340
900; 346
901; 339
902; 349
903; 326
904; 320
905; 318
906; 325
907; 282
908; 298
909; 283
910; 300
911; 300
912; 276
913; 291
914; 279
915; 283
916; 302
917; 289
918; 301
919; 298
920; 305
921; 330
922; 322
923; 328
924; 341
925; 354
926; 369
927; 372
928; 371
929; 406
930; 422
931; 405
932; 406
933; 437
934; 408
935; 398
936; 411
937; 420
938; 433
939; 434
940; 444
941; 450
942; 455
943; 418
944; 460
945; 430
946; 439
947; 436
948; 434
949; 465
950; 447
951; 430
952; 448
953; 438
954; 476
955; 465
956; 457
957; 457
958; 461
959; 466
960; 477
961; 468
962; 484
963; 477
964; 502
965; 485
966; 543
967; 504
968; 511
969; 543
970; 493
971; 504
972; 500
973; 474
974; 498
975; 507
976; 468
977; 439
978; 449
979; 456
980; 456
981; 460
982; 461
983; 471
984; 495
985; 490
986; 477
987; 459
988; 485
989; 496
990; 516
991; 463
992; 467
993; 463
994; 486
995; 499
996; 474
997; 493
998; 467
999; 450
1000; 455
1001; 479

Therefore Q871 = 1.45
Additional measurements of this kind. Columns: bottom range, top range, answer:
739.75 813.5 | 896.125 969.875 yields 1.22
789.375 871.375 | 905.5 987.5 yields 1.20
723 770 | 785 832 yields 1.02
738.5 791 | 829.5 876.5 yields 1.15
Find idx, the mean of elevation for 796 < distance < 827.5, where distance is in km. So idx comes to 333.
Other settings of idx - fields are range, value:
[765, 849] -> 330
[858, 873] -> 388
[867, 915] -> 347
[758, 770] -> 333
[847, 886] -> 377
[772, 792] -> 312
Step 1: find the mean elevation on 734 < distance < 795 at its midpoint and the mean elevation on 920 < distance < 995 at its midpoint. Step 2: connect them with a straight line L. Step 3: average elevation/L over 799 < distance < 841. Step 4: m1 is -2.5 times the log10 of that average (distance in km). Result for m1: 0.06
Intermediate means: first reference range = 319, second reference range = 449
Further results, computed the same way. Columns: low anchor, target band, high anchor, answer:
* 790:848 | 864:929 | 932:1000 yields 0.17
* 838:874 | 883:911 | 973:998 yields 0.22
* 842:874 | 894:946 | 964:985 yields 0.22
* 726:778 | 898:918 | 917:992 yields 0.32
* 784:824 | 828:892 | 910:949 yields -0.05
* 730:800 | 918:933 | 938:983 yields 0.22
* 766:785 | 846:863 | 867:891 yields -0.04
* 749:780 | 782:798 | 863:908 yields 0.06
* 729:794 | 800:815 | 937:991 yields 0.07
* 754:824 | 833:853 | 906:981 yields 0.03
